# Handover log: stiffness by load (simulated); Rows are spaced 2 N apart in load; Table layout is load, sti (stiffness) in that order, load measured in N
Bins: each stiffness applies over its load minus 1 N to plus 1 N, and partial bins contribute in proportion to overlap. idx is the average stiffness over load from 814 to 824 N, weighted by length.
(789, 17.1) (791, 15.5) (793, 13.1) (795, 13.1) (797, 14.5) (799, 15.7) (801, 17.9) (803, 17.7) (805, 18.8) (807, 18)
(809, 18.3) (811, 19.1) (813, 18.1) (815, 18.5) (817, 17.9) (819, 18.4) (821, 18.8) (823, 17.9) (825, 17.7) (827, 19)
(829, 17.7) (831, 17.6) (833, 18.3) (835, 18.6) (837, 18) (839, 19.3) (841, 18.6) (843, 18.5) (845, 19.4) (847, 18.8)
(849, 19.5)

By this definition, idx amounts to 18.3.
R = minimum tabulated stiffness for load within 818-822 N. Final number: 18.4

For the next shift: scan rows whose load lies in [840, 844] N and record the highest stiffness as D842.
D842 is 18.6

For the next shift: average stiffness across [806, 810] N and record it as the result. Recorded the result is 18.1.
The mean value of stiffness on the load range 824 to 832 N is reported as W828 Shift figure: 18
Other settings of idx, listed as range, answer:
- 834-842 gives 18.6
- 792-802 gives 14.9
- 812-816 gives 18.3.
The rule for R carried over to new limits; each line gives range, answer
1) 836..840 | 18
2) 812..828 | 17.7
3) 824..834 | 17.6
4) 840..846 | 18.5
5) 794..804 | 13.1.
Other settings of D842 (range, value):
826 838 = 19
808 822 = 19.1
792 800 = 15.7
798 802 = 17.9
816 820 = 18.4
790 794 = 15.5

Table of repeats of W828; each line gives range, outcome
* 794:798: 13.8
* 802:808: 18.2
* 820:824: 18.4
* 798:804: 17.1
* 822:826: 17.8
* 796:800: 15.1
